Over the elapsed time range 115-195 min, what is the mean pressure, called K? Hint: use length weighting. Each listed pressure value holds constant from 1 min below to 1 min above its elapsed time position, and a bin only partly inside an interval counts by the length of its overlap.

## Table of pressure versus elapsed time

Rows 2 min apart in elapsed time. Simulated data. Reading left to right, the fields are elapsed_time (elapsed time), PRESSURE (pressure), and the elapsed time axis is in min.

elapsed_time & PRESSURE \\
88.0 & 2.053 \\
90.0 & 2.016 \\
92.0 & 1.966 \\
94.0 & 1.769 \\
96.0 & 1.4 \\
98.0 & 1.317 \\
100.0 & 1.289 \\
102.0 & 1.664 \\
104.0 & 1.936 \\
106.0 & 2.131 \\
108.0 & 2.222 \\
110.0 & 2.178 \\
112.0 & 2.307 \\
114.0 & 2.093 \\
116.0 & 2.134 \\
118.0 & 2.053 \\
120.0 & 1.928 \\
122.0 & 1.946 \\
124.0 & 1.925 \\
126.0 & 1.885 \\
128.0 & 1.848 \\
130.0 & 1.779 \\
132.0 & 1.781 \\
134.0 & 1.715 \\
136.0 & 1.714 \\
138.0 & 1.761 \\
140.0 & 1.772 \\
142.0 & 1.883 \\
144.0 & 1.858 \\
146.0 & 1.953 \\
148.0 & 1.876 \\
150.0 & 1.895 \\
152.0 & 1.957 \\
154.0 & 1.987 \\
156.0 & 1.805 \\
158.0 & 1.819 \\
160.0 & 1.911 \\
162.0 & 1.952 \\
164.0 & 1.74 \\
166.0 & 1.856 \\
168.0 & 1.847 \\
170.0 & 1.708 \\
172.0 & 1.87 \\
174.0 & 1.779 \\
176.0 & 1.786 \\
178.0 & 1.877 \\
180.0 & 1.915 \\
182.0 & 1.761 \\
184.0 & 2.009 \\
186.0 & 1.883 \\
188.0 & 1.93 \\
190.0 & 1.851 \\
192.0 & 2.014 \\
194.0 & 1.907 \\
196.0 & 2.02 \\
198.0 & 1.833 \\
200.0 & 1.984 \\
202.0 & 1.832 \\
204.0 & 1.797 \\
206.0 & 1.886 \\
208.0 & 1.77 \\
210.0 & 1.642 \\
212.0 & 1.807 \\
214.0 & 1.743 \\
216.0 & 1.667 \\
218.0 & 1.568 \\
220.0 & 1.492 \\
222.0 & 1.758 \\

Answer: 1.87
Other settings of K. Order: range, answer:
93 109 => 1.72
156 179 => 1.83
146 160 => 1.9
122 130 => 1.88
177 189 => 1.9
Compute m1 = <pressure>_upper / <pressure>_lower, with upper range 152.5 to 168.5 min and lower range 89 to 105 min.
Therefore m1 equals 1.1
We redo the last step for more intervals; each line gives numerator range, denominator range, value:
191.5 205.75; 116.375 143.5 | 1.03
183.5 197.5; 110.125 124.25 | 0.94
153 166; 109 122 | 0.89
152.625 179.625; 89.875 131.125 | 0.98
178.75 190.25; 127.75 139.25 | 1.08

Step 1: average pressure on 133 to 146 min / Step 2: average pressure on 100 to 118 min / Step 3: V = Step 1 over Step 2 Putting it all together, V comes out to 0.88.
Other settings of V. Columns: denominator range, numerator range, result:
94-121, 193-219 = 0.95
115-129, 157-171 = 0.94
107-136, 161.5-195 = 0.94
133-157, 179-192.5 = 1.03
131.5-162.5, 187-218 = 0.99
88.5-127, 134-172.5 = 0.97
